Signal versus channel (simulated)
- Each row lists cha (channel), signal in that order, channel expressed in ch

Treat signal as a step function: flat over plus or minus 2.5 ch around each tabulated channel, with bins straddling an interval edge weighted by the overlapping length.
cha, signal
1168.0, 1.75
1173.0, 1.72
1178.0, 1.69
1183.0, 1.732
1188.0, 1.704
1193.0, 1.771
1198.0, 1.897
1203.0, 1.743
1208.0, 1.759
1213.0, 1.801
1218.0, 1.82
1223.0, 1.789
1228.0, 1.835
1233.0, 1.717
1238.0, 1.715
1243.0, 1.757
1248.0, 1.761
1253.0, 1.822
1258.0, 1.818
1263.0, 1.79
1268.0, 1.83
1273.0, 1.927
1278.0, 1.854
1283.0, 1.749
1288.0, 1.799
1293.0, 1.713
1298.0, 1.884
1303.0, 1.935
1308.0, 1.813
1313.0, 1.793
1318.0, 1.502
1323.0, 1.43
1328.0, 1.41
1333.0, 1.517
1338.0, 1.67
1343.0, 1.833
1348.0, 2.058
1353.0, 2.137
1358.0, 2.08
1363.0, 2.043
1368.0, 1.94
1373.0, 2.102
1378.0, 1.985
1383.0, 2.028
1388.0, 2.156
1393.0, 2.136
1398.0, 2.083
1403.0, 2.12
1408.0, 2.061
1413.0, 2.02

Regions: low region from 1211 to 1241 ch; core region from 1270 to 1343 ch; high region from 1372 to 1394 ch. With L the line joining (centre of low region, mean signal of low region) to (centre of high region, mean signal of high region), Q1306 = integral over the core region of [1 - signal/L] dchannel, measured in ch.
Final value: 7.9 ch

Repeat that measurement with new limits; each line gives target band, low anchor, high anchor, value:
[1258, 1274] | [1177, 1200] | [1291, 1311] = -0.2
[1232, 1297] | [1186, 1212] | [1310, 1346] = -4.0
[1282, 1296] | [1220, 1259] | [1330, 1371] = 0.6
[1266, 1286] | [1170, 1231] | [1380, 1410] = 0.6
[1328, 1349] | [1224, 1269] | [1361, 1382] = 2.7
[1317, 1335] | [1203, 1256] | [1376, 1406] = 4.6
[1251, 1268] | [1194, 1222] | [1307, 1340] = -1.1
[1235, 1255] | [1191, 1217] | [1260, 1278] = 0.7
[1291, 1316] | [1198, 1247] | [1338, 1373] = 1.1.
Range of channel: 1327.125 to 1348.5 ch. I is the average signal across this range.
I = 1.69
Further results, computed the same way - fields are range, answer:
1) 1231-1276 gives 1.79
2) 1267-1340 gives 1.72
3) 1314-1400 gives 1.89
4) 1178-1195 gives 1.73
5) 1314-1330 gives 1.48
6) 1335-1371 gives 1.96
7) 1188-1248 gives 1.78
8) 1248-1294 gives 1.81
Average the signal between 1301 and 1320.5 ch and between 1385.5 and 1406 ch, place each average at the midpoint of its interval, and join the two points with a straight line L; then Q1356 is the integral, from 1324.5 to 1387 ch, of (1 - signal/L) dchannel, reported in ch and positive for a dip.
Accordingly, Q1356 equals 1.8 ch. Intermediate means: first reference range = 1.76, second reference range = 2.12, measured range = 1.9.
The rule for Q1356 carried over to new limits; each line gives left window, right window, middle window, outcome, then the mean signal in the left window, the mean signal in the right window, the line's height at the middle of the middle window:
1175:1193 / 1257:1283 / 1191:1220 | -0.9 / 1.72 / 1.84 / 1.75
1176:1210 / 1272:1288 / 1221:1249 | 0.5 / 1.76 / 1.83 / 1.79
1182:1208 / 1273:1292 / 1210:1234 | -0.2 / 1.77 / 1.81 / 1.78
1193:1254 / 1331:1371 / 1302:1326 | 2.6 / 1.78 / 1.92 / 1.88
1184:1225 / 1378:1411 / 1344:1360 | -0.4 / 1.78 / 2.09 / 2.02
